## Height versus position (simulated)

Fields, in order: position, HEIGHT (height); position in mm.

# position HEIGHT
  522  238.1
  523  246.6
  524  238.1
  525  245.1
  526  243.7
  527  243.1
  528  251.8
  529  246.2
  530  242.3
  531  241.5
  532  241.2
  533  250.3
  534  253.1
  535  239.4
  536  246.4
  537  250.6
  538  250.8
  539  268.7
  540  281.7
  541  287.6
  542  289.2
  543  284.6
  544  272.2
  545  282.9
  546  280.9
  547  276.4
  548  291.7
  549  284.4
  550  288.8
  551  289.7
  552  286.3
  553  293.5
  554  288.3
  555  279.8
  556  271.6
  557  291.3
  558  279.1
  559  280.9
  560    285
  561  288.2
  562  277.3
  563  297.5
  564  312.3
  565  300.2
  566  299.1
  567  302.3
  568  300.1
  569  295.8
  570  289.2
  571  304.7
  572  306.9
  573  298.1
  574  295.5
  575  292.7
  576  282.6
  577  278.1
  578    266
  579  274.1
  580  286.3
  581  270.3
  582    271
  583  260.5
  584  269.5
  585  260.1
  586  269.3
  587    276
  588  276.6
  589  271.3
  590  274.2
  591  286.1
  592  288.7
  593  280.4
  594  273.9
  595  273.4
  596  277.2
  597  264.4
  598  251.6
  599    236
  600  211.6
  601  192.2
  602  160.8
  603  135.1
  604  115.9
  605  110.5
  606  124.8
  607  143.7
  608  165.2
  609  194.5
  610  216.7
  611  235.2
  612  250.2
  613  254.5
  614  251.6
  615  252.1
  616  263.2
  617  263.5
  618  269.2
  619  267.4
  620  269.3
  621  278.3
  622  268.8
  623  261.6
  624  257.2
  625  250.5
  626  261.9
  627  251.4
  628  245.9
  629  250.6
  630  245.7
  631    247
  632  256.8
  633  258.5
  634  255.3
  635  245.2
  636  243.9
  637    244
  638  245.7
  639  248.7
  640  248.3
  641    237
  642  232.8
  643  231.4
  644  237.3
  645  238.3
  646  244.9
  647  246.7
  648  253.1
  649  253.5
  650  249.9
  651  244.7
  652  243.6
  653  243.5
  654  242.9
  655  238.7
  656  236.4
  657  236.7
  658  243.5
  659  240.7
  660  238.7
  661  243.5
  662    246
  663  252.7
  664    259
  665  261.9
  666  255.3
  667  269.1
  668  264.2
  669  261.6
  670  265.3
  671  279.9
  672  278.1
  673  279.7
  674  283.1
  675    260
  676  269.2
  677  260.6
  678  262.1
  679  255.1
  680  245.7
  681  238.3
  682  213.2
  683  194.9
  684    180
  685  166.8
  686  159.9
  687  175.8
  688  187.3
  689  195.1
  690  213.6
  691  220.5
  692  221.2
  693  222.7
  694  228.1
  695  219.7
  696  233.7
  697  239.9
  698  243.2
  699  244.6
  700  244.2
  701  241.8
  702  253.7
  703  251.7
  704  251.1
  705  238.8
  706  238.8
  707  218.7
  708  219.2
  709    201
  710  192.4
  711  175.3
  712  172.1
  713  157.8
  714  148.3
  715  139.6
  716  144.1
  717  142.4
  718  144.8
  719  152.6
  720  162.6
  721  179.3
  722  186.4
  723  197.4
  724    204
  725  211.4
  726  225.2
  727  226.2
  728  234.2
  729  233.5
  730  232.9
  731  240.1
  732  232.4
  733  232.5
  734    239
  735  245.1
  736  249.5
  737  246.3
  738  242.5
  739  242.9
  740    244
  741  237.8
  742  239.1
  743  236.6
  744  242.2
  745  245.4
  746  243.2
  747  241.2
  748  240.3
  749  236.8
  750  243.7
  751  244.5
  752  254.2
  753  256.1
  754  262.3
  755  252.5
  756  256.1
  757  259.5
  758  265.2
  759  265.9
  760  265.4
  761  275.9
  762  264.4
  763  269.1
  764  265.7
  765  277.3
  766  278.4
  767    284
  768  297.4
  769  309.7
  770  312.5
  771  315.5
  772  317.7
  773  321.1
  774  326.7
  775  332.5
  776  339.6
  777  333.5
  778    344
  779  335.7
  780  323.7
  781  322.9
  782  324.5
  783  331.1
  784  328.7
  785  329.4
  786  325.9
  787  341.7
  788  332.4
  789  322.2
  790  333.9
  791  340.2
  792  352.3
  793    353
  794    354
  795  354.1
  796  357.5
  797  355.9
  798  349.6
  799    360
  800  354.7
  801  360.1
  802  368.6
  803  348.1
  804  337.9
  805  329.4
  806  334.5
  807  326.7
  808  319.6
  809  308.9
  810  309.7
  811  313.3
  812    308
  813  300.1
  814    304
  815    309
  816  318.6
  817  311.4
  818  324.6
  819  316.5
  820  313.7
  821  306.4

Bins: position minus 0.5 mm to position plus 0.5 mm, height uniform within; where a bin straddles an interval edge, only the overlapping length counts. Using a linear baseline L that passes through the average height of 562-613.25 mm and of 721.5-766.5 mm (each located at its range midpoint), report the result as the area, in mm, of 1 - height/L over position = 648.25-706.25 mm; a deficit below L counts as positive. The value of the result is 2.0 mm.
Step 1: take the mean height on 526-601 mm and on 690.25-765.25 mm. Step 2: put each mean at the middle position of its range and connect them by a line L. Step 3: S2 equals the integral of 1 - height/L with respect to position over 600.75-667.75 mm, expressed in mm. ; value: 4.5 mm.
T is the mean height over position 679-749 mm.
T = 215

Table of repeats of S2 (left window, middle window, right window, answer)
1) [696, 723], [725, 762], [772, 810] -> 1.7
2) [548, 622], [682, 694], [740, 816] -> 3.7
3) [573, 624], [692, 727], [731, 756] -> 5.7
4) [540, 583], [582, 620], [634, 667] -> 4.7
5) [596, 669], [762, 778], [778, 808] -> 1.0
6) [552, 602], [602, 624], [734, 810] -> 5.0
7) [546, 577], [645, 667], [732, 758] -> 1.7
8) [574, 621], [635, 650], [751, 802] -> 1.0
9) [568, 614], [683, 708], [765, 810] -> 6.2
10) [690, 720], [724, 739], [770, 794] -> 0.9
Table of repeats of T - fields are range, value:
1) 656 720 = 224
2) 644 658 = 244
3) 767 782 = 322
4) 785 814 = 337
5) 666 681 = 265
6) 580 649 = 243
